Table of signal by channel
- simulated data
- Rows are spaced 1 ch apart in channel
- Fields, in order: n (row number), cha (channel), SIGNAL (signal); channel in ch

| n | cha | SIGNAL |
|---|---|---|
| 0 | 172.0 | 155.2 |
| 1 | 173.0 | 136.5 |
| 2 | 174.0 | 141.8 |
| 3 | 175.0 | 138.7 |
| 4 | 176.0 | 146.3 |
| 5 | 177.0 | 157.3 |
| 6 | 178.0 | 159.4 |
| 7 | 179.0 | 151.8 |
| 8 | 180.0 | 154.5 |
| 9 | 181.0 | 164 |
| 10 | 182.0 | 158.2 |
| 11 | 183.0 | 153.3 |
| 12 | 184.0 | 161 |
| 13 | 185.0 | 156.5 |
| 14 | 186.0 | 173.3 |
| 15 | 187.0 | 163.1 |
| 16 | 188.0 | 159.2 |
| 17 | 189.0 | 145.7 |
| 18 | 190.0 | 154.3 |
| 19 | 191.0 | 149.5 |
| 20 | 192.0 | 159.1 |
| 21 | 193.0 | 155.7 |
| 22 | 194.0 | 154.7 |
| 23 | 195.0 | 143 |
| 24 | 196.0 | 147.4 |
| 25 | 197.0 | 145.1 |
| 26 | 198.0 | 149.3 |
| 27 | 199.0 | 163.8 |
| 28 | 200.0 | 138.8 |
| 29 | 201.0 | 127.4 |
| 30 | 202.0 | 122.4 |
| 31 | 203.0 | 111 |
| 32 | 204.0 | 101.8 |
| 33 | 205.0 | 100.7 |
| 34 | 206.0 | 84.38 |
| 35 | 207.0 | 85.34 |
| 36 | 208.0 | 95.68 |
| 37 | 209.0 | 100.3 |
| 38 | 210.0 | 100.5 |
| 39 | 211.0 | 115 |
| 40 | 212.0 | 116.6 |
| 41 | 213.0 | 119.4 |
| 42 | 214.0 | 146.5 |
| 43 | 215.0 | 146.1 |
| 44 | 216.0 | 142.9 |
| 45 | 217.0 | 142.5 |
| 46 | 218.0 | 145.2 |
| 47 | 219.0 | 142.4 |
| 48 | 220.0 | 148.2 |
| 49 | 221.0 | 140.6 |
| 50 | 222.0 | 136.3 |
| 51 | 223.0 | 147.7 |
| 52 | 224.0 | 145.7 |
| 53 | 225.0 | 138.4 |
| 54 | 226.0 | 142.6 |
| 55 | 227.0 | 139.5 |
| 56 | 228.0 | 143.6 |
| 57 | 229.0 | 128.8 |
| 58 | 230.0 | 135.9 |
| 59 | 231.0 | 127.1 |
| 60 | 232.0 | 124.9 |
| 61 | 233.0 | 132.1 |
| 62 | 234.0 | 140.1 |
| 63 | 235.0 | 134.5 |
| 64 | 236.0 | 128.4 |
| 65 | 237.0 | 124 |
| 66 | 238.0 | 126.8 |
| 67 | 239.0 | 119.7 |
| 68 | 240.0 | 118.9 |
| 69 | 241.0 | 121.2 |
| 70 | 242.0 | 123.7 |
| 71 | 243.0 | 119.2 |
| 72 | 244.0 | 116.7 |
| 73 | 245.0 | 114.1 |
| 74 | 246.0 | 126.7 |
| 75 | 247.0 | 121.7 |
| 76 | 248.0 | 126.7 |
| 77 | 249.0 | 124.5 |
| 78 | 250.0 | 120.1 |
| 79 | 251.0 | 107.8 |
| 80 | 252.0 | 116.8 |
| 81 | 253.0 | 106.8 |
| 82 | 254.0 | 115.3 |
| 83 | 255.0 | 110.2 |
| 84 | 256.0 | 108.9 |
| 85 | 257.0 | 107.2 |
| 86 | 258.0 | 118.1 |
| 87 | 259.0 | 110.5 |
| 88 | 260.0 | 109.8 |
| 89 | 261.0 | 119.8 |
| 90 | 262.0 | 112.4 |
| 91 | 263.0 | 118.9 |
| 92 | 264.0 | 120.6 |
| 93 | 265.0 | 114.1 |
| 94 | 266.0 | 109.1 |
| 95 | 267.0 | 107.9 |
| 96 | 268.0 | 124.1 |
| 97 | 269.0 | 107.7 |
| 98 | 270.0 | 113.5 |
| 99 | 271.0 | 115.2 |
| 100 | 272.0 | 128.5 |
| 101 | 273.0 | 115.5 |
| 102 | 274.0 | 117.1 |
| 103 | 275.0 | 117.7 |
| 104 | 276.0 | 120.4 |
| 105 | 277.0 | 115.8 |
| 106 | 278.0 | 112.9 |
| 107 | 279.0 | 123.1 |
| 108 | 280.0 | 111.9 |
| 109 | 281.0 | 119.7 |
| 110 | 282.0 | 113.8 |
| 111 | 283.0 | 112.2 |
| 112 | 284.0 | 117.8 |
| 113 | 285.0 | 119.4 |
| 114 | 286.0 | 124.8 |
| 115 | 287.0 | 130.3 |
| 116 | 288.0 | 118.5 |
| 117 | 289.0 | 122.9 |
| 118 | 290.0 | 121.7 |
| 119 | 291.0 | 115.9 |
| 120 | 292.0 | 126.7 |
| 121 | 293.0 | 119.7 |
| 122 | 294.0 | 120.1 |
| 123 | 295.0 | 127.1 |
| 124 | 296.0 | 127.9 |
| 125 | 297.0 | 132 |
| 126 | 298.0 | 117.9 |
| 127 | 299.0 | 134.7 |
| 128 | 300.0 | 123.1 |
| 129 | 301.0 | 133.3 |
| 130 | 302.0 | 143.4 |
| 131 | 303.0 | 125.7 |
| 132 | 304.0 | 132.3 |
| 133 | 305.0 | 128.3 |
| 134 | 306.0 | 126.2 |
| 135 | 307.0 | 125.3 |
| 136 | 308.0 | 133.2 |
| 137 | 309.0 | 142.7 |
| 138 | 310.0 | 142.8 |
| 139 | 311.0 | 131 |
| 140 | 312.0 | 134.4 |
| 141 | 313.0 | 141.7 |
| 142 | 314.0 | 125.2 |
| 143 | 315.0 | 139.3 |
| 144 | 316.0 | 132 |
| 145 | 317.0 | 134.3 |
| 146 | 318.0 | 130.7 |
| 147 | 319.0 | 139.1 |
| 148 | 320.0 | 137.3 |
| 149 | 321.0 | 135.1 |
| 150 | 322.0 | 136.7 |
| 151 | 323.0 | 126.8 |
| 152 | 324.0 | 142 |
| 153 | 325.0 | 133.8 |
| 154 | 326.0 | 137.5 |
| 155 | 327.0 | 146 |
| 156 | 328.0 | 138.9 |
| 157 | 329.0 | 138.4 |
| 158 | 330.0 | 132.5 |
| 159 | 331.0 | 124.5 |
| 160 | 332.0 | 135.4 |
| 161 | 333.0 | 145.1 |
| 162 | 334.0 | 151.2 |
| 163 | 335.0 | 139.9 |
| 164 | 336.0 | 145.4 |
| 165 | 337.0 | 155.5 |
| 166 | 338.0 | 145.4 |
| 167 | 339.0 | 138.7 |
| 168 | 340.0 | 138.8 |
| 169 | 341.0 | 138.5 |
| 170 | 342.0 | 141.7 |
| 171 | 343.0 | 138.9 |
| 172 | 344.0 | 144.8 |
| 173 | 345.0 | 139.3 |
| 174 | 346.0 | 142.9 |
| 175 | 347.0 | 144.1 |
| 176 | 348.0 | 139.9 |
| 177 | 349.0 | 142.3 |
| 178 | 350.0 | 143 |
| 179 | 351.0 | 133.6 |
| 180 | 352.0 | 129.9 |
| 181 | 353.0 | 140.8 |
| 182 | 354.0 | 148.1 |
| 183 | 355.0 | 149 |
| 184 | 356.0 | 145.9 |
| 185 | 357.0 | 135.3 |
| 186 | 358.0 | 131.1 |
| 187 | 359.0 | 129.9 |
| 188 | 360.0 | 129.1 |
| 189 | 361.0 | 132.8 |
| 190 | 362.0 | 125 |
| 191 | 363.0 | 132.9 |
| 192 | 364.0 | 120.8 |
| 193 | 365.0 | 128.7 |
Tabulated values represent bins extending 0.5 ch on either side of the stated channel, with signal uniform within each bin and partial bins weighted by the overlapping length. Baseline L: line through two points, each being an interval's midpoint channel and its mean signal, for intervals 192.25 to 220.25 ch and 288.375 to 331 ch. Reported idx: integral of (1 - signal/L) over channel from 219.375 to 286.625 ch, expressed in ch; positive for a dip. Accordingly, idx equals 3.95 ch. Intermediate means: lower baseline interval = 128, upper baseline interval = 132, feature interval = 122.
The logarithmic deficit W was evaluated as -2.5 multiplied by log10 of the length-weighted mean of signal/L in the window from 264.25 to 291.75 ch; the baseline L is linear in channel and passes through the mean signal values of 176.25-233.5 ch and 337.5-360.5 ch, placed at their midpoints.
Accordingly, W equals 0.18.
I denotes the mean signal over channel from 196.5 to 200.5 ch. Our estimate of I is 149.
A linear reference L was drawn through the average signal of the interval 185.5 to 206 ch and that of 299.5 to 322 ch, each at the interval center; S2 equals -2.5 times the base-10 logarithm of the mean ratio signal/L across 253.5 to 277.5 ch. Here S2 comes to 0.19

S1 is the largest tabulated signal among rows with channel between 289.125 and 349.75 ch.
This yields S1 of 155.5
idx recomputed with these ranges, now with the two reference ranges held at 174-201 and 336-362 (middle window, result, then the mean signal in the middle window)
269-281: 2.4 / 117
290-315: 2.4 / 130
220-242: 2.4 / 133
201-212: 3.5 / 104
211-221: 0.9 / 138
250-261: 2.7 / 112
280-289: 1.6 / 119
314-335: 0.8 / 137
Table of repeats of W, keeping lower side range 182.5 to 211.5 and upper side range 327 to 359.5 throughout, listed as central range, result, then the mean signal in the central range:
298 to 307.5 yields 0.08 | 130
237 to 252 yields 0.14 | 121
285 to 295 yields 0.13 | 122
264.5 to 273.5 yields 0.19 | 115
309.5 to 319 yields 0.04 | 135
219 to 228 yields -0.05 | 142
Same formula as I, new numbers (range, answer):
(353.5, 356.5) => 148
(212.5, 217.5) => 139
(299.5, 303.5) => 131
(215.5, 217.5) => 143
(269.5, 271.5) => 114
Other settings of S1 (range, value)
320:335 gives 151.2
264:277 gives 128.5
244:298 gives 132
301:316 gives 143.4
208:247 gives 148.2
